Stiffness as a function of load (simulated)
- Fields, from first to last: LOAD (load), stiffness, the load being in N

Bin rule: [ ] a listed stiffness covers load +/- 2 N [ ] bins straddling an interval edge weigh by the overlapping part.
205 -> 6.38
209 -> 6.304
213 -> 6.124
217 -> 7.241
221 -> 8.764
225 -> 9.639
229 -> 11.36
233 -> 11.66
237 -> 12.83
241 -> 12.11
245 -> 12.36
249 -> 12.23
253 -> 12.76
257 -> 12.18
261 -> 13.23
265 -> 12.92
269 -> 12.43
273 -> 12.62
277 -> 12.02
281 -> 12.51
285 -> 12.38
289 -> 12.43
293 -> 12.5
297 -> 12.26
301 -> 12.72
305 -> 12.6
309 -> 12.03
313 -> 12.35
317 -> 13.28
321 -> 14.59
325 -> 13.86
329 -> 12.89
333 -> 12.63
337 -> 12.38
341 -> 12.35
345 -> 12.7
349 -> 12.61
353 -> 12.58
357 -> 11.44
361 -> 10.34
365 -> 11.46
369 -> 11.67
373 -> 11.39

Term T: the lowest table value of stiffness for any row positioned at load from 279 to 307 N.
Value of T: 12.26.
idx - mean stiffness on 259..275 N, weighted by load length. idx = 12.8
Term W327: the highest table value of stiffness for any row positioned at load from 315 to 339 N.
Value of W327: 14.59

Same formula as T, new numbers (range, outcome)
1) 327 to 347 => 12.35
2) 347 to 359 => 11.44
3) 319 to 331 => 12.89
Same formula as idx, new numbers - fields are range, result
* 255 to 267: 12.8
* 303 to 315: 12.3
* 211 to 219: 6.68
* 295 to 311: 12.4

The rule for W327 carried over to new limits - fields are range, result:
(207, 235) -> 11.66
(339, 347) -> 12.7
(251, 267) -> 13.23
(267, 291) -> 12.62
